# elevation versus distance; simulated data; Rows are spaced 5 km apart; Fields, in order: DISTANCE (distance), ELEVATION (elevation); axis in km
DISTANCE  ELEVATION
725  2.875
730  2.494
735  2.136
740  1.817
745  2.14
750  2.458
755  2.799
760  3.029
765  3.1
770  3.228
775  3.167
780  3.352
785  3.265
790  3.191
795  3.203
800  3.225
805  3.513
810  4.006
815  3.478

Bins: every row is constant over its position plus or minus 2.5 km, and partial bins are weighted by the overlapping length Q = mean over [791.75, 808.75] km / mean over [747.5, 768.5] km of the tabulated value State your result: 1.2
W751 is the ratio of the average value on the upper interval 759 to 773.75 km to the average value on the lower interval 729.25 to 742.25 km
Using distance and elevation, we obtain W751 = 1.49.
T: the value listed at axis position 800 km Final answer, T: 3.225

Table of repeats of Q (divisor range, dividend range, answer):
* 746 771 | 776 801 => 1.14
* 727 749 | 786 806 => 1.49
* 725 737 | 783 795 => 1.32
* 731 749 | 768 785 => 1.54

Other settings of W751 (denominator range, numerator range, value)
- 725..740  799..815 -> 1.55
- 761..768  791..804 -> 1.05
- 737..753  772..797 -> 1.50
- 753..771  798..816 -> 1.18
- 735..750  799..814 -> 1.73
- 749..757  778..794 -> 1.23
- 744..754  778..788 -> 1.38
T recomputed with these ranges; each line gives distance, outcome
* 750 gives 2.458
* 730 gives 2.494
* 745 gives 2.14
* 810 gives 4.006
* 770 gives 3.228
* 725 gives 2.875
